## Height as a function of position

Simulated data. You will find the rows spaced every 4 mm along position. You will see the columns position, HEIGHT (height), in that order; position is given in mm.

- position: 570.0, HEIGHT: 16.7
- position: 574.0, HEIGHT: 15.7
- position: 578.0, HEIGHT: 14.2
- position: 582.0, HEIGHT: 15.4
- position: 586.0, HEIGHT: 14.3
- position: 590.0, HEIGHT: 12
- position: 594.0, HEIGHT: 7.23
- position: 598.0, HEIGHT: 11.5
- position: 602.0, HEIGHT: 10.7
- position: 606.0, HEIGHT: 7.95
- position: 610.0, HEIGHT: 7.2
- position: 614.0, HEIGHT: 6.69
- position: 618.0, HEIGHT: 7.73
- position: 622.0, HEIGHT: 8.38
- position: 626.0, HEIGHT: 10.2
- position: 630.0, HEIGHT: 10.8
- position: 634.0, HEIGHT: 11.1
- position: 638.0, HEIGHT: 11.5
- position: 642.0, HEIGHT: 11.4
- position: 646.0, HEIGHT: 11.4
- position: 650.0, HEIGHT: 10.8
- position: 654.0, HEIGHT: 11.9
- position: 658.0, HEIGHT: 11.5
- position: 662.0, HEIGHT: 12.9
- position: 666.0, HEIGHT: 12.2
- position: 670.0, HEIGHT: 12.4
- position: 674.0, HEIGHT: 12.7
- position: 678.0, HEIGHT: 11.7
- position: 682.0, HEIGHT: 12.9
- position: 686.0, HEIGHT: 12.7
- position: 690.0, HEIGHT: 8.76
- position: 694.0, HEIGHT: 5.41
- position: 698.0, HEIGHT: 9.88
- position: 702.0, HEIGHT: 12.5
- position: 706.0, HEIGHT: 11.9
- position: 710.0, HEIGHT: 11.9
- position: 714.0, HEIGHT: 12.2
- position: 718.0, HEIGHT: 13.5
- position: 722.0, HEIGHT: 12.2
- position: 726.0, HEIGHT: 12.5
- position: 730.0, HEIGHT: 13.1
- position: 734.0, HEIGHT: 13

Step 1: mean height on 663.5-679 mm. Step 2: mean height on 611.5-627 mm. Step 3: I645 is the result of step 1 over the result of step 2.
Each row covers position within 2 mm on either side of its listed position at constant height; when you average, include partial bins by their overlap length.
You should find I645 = 1.52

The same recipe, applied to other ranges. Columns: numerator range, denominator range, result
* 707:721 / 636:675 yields 1.05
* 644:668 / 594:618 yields 1.37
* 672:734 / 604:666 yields 1.14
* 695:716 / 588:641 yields 1.20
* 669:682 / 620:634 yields 1.24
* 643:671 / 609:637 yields 1.31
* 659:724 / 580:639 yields 1.14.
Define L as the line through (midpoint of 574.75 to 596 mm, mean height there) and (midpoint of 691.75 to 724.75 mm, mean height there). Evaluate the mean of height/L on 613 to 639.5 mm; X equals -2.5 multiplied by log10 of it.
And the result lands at 0.27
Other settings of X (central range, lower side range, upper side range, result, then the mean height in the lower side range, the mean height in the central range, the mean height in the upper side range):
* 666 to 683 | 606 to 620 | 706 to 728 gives -0.20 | 7.31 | 12.4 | 12.4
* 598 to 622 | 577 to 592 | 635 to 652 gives 0.46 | 14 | 8.37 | 11.3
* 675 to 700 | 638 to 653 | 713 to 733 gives 0.17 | 11.3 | 10.3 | 12.7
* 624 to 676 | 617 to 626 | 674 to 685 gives -0.12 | 8.57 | 11.6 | 12.4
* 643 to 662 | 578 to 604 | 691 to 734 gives 0.02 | 12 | 11.6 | 11.5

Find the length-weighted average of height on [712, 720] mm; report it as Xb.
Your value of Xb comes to 12.8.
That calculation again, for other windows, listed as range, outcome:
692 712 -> 10.3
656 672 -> 12.2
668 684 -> 12.4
